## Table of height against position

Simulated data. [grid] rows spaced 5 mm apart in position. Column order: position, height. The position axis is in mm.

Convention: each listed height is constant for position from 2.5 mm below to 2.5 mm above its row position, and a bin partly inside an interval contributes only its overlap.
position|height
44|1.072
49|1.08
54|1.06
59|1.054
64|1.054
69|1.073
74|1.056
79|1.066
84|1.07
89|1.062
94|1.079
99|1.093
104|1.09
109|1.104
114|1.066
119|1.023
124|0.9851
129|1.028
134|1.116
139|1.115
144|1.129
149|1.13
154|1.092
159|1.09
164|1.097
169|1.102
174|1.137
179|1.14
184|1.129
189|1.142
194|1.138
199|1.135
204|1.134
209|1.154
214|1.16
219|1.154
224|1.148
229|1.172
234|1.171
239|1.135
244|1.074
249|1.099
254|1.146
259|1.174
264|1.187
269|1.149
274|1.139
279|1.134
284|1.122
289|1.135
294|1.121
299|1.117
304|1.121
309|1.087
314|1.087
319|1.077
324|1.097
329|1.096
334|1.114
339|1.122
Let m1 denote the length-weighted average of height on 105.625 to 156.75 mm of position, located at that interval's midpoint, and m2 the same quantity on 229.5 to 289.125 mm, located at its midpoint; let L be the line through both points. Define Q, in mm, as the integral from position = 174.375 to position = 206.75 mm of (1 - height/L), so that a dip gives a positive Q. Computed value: -0.9 mm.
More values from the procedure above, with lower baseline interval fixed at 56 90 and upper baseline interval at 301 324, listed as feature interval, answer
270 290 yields -0.8 mm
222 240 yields -1.3 mm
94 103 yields -0.2 mm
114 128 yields 0.7 mm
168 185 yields -0.8 mm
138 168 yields -1.0 mm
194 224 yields -1.8 mm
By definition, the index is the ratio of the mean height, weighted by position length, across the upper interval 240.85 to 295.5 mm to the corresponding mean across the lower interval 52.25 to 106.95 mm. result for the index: 1.1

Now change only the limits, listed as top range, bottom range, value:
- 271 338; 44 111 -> 1.04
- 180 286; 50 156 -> 1.06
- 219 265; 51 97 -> 1.08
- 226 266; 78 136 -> 1.07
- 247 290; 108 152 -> 1.06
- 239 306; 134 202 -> 1.01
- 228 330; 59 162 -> 1.05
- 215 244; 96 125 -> 1.08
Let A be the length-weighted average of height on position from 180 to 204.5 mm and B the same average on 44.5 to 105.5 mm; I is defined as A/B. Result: 1.06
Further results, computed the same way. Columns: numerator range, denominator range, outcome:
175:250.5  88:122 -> 1.06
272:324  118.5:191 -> 1.01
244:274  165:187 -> 1.02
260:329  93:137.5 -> 1.05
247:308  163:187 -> 1.01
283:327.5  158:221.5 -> 0.98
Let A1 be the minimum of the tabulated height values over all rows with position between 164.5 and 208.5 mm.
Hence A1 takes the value 1.102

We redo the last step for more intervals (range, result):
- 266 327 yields 1.077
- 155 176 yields 1.09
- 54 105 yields 1.054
